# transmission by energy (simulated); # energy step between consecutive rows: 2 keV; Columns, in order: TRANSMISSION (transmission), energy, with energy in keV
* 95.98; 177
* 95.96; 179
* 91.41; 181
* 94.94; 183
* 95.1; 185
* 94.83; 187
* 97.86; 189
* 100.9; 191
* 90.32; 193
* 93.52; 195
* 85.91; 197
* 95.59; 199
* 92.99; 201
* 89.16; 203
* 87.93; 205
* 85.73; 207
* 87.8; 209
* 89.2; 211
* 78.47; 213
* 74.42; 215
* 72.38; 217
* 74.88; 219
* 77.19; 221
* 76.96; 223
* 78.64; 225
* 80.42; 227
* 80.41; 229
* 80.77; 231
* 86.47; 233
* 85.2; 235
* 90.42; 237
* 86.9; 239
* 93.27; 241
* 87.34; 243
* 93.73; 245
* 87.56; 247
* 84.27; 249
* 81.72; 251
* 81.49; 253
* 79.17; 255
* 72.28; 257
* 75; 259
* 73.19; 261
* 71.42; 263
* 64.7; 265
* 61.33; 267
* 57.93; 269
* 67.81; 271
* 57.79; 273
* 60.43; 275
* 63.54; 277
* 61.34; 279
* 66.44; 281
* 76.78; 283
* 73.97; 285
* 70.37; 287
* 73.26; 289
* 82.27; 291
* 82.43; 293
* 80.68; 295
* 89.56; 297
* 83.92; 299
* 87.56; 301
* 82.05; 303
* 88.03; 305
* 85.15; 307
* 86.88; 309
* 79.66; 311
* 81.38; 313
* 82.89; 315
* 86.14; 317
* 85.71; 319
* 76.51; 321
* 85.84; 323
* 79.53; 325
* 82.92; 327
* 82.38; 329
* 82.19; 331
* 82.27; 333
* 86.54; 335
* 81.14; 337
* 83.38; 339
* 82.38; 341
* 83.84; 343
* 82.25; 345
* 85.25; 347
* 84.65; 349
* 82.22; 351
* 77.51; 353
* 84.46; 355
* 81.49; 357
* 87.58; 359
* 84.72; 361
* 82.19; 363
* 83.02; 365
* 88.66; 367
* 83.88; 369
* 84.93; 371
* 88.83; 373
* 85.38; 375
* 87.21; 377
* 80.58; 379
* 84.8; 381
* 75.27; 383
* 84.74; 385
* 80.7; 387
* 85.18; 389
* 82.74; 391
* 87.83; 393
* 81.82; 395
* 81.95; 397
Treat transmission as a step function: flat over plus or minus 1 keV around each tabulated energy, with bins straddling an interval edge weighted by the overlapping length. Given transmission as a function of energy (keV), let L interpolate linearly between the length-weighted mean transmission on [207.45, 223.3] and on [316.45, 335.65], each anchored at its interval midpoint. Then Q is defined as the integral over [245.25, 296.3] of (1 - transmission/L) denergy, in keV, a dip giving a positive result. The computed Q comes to 5.2 keV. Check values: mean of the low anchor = 79.2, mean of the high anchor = 82.9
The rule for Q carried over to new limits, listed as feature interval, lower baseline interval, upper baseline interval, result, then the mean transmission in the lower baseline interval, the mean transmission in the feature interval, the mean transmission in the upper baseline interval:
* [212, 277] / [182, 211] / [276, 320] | 6.94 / 92.2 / 77.1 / 79.5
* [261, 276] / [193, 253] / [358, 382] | 3.74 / 84.8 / 63.7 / 85.1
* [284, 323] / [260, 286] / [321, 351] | -4.22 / 65.9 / 82.1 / 82.9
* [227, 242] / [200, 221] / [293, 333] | -0.48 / 83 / 85.8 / 83.6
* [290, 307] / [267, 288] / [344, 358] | -3.45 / 65.4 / 84.6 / 82.5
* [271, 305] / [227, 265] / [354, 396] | 3.35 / 82.3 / 74.7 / 84.1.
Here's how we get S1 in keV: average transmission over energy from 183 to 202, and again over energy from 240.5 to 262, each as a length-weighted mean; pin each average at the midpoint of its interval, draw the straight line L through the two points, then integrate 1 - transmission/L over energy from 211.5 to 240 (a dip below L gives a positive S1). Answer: 2.3 keV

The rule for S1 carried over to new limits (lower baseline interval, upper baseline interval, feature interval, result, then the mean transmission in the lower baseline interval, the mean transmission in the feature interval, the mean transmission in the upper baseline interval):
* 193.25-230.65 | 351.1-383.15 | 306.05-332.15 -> 0.3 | 83.5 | 82.9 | 84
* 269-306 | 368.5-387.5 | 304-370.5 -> -3.3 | 74.4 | 83.4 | 83.7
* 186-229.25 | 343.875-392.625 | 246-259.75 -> 0.8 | 85.8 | 80.3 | 83.7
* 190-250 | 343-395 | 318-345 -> 0.5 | 85.6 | 82.6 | 83.8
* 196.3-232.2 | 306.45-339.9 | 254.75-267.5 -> 1.8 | 82.7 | 70.9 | 82.9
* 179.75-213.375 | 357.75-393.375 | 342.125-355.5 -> 0.4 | 91.5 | 82.8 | 84.3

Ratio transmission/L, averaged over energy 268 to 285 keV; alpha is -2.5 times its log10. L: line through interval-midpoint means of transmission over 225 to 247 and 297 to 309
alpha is 0.31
